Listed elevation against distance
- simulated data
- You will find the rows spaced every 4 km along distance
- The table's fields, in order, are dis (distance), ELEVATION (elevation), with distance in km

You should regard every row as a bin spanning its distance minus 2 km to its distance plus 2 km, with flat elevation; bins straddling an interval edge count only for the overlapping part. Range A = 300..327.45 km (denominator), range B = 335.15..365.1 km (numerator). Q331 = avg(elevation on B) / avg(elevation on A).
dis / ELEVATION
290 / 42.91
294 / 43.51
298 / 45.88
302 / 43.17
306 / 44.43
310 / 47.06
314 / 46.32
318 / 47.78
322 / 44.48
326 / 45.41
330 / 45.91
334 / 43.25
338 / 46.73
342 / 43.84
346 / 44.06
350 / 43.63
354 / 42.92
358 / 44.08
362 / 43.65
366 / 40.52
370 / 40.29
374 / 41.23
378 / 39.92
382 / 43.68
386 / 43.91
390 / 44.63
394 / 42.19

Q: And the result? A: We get 0.97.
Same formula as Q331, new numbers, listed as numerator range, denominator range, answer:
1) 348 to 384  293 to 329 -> 0.93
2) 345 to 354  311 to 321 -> 0.93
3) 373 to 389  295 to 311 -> 0.94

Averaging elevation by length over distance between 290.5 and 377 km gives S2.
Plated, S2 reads 44.1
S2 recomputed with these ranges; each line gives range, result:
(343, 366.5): 43.3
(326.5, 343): 45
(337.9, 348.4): 44.5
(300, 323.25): 45.6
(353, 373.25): 42.2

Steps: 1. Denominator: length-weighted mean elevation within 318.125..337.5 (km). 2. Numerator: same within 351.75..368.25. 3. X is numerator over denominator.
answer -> 0.95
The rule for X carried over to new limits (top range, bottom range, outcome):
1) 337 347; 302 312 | 0.99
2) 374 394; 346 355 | 0.98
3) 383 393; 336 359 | 1.00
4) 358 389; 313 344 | 0.93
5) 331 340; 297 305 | 1.02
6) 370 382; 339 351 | 0.93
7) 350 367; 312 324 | 0.93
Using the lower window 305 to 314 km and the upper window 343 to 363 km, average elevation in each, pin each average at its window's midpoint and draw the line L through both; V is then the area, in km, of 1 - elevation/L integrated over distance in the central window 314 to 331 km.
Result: -0.23 km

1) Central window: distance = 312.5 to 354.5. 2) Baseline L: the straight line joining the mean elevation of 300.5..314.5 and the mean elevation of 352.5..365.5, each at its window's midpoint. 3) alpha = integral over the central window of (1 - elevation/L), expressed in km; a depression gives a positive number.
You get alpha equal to -0.7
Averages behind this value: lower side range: 45.2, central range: 45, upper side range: 43.2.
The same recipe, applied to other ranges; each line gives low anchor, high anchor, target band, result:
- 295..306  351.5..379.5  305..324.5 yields -0.99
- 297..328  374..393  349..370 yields 0.51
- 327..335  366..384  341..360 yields -0.20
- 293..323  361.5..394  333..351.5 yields -0.23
